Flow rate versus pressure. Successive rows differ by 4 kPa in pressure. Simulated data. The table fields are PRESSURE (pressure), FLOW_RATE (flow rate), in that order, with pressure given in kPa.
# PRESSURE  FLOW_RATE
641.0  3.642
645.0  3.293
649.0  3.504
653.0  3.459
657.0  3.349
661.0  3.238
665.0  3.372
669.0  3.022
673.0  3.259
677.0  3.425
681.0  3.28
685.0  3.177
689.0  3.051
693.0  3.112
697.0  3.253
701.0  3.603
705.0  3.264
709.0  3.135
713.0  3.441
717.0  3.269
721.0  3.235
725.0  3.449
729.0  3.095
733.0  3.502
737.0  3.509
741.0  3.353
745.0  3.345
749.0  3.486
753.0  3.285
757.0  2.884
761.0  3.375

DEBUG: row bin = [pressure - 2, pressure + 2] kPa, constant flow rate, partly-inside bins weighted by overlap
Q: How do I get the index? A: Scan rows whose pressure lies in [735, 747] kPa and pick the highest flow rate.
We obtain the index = 3.509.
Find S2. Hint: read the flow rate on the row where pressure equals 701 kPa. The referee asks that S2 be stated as 3.603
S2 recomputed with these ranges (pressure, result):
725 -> 3.449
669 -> 3.022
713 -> 3.441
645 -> 3.293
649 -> 3.504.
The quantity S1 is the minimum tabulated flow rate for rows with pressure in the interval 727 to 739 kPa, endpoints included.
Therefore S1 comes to 3.095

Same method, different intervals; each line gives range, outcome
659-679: 3.022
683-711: 3.051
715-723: 3.235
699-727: 3.135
